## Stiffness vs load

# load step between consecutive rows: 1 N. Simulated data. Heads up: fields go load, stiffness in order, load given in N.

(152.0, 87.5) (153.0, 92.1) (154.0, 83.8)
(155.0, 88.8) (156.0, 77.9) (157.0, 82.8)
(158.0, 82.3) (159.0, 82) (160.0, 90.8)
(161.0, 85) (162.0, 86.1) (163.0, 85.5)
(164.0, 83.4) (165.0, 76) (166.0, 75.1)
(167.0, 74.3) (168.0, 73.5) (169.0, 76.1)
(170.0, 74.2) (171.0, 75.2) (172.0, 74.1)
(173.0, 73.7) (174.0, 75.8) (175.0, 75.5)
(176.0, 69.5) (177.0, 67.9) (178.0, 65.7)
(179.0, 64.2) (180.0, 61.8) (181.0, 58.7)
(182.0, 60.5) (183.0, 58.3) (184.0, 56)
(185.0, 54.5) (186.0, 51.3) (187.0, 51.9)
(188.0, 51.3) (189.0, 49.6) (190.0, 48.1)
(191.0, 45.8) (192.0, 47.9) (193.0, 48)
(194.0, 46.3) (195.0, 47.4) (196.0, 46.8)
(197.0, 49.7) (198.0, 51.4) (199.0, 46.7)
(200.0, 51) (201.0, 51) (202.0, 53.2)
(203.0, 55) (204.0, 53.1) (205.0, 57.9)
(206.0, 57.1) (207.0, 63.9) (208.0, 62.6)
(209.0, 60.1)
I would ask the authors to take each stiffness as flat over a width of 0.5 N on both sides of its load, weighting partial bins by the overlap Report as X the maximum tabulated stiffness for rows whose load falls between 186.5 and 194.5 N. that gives 51.9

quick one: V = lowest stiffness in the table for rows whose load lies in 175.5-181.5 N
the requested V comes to 58.7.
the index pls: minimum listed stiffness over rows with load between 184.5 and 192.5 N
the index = 45.8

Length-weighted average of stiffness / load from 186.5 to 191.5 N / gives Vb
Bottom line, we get 49.3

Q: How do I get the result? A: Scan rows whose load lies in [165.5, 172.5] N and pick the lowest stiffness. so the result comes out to 73.5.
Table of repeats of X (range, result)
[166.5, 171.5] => 76.1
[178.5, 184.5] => 64.2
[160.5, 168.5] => 86.1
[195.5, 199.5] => 51.4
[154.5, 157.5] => 88.8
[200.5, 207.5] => 63.9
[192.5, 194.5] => 48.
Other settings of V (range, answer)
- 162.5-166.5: 75.1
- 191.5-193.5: 47.9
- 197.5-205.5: 46.7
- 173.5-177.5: 67.9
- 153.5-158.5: 77.9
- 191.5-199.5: 46.3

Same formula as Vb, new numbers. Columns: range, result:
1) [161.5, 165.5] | 82.8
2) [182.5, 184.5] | 57.1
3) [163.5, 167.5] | 77.2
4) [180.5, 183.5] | 59.2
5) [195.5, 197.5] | 48.2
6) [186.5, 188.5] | 51.6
